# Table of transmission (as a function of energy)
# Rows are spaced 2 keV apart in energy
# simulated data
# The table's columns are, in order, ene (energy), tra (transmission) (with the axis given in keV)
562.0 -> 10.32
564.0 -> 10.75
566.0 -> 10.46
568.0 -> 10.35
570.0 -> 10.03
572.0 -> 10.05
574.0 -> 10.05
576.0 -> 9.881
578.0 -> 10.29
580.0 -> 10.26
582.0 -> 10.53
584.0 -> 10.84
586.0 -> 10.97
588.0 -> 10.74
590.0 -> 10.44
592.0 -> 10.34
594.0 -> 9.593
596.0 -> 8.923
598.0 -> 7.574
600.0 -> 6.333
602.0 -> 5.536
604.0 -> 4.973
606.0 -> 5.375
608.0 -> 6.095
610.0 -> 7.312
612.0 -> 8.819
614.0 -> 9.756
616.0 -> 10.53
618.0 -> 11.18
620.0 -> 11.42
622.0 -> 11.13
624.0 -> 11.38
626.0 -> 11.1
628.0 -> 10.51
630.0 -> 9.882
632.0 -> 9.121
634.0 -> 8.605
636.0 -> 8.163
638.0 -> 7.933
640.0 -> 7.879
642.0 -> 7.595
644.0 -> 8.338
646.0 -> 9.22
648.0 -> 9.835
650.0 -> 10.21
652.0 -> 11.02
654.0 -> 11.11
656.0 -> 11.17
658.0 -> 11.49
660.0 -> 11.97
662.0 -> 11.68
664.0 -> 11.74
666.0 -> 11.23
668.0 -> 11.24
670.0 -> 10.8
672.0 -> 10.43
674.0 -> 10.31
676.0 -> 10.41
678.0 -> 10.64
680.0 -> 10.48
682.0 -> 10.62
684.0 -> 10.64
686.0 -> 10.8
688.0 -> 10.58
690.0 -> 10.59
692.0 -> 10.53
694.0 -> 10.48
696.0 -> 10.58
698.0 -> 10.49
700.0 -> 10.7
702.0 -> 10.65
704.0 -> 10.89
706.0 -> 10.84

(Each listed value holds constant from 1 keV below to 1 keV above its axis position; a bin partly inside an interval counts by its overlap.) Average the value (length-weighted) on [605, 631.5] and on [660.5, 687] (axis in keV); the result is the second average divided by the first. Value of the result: 1.1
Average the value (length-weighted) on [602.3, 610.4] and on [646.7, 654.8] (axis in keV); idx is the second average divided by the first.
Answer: 1.81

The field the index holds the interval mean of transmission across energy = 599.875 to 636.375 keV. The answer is 8.87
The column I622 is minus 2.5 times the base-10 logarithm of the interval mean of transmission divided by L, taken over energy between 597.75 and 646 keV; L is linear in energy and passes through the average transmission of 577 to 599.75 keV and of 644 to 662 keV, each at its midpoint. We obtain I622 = 0.19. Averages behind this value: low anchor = 9.92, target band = 8.63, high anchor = 10.7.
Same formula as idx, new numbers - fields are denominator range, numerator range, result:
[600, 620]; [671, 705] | 1.35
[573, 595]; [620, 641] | 0.93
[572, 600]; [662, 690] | 1.09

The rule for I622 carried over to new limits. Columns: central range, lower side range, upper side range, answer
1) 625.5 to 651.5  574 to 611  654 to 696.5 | 0.09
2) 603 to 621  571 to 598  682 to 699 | 0.22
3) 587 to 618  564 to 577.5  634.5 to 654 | 0.17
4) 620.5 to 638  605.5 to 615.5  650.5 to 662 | -0.09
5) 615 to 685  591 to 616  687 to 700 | -0.13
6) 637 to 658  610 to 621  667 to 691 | 0.09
